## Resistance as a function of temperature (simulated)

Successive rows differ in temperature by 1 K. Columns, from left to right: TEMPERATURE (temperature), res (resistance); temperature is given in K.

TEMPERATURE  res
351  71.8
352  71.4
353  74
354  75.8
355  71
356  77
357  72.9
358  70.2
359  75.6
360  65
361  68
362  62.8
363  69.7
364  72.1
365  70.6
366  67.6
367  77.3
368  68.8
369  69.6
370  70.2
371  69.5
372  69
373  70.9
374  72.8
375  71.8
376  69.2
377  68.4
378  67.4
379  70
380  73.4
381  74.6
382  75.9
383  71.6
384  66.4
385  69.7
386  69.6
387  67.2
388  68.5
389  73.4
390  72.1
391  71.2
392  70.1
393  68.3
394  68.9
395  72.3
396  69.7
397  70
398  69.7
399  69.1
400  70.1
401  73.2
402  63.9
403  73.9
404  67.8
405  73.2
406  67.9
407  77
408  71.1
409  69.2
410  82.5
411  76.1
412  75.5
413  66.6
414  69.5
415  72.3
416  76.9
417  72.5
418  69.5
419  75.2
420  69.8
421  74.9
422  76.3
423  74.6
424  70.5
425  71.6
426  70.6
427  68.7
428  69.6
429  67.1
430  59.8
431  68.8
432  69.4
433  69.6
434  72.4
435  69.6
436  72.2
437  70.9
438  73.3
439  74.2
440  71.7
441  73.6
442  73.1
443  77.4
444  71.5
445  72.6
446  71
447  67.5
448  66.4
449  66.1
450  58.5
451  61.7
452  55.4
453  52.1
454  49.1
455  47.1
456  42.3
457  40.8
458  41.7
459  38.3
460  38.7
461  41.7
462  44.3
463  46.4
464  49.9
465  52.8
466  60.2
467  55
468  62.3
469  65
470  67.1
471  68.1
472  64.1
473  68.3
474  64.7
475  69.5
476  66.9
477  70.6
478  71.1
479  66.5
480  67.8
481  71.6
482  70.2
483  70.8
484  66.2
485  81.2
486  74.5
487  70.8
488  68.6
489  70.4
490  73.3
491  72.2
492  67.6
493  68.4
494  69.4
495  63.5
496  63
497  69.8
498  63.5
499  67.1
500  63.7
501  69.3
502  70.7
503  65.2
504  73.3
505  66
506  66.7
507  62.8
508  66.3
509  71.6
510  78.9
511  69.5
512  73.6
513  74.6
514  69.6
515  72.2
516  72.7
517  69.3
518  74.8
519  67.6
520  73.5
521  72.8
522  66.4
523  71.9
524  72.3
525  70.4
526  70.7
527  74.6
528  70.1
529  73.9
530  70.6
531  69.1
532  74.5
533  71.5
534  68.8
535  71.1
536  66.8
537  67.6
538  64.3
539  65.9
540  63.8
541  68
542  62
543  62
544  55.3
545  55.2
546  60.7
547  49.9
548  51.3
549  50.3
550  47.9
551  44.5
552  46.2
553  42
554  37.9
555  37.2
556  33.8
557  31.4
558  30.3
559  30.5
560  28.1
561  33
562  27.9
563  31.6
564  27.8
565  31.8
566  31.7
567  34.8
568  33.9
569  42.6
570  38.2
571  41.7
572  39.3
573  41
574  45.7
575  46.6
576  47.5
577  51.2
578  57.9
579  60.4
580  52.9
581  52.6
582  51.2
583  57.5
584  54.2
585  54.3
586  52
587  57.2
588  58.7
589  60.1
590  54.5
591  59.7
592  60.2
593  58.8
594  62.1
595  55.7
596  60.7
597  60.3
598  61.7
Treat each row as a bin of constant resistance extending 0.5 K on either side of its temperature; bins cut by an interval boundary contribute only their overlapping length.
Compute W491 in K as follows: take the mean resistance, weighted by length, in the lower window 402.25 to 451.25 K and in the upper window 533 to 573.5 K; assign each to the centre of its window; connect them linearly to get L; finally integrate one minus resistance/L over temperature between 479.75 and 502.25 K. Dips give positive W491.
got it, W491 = -4.10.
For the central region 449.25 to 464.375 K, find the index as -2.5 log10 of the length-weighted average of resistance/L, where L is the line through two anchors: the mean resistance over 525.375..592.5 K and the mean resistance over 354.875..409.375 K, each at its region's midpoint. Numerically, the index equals 0.30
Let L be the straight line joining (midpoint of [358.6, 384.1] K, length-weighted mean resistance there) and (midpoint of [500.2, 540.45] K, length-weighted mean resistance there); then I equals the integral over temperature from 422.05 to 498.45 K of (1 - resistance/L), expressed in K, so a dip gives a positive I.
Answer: 6.1 K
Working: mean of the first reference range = 70.4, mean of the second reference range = 70.1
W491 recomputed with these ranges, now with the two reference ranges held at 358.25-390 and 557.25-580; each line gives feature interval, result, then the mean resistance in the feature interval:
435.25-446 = -2.40 K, 72.9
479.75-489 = -3.31 K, 71.3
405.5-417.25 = -1.62 K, 73.1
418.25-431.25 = -1.77 K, 70.6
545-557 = -1.00 K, 45.4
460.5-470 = 0.30 K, 53.8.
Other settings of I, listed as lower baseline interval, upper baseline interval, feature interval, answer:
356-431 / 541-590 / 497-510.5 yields -3.3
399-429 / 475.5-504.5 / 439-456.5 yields 1.8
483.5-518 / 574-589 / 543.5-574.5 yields 9.9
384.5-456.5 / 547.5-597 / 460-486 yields -0.9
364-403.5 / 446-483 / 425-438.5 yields -1.3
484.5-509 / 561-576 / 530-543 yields -4.2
